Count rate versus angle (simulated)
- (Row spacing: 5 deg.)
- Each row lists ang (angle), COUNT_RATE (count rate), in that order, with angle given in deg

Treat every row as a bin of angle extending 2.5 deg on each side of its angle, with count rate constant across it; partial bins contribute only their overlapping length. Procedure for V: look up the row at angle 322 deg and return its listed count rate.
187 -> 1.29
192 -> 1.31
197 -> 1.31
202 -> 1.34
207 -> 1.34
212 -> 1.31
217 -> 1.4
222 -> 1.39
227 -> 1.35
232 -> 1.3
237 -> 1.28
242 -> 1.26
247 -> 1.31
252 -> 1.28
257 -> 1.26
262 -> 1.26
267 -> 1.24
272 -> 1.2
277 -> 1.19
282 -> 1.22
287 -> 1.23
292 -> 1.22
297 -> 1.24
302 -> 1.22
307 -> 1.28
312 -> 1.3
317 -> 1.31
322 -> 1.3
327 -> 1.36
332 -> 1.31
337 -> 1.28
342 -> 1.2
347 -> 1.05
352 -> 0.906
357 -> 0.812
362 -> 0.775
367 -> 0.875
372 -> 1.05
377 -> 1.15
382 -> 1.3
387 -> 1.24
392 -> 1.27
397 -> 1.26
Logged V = 1.3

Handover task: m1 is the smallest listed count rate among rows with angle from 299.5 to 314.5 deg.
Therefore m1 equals 1.22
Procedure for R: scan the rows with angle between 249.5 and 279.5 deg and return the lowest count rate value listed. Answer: 1.19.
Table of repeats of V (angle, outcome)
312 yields 1.3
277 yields 1.19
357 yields 0.812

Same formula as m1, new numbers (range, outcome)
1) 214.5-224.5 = 1.39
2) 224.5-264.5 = 1.26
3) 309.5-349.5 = 1.05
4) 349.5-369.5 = 0.775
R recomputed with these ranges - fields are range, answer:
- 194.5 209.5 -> 1.31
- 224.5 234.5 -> 1.3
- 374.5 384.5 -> 1.15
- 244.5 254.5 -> 1.28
